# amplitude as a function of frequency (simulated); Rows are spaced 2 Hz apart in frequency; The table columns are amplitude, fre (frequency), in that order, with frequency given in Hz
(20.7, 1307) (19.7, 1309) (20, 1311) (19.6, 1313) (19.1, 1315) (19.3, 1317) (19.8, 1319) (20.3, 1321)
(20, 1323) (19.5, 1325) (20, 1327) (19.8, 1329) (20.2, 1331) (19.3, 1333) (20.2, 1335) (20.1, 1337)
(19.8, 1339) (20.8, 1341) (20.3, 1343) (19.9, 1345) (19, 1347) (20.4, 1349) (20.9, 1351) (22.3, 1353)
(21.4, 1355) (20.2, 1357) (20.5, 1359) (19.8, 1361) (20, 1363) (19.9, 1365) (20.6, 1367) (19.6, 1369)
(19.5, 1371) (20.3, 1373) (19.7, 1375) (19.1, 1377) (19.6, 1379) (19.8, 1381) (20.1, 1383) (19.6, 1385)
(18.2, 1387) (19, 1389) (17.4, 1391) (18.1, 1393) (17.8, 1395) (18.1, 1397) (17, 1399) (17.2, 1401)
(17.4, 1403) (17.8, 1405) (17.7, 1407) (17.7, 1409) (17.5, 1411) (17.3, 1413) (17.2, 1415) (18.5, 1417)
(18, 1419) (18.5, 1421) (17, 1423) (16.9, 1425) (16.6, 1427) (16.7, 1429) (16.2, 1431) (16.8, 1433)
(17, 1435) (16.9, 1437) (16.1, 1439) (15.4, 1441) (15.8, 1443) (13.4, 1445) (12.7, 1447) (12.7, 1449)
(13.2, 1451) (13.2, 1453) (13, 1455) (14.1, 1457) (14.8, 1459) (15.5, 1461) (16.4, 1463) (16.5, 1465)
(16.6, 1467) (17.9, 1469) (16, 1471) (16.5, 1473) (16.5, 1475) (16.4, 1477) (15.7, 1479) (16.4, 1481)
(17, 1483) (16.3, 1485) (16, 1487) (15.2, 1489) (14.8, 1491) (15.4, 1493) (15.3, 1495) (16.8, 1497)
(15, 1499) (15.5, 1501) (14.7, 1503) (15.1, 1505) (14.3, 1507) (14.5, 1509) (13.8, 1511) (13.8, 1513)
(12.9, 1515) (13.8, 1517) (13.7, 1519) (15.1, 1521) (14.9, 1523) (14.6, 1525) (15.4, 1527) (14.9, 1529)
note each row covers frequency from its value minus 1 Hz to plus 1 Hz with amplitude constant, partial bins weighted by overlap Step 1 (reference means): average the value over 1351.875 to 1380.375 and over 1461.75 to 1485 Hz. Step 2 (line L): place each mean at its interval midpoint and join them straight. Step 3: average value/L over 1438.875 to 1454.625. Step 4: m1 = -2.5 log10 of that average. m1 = 0.25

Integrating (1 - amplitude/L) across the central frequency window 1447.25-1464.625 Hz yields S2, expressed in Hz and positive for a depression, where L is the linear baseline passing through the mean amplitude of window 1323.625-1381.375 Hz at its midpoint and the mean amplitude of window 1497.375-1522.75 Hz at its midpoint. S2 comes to 2.4 Hz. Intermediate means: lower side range 20.1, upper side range 14.4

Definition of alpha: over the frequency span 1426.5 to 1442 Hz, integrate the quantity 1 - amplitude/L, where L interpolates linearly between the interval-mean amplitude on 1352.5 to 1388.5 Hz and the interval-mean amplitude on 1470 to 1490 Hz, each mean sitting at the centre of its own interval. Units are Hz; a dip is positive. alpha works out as 1.15 Hz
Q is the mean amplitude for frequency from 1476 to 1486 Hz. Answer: 16.4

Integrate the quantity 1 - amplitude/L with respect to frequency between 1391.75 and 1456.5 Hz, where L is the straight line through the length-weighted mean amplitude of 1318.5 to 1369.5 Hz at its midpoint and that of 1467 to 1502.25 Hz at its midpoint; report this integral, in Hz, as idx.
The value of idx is 5.28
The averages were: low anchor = 20.2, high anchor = 16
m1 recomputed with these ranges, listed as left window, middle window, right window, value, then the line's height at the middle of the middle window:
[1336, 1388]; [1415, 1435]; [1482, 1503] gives 0.04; 17.9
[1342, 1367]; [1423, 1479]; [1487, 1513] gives 0.08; 16.8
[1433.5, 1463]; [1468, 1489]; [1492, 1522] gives -0.12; 14.7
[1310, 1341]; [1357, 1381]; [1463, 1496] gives -0.06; 18.8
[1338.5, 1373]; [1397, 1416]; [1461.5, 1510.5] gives 0.07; 18.6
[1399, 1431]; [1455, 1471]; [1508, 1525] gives 0.00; 15.8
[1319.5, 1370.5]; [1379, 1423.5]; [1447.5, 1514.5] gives 0.00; 18.1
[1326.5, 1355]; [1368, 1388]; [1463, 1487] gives -0.02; 19.2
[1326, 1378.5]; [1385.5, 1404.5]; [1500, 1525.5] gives 0.04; 18.6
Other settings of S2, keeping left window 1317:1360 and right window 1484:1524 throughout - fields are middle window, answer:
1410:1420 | 0.0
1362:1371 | -0.3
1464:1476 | -0.5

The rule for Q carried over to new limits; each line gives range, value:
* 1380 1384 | 20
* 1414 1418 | 17.9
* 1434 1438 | 16.9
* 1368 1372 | 19.6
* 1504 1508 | 14.7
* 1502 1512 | 14.5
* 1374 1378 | 19.4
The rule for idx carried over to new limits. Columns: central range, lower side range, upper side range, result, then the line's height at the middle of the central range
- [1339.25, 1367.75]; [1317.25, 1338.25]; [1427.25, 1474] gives -2.2 Hz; 19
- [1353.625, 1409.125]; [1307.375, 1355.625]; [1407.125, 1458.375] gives -3.1 Hz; 18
